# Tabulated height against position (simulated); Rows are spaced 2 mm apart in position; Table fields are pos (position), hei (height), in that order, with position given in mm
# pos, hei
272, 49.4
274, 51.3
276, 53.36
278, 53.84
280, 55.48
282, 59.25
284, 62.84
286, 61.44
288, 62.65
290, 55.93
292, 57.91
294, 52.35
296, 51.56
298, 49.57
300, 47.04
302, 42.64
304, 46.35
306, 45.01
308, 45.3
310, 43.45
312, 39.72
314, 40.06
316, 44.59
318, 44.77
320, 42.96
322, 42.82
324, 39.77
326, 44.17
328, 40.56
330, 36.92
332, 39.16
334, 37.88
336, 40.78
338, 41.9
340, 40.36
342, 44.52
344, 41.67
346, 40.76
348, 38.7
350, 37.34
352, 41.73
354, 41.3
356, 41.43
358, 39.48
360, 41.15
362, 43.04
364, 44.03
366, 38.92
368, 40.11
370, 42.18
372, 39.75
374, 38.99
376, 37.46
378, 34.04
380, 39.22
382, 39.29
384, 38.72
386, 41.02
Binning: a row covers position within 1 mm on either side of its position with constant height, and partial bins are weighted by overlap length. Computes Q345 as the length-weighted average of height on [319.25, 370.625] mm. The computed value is 40.9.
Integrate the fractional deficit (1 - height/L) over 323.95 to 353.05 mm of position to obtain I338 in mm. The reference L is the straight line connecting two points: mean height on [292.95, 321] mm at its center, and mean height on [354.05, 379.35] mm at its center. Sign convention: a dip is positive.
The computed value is 1.5 mm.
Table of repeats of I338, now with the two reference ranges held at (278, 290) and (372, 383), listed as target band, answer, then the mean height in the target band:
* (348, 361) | 0.89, 40.3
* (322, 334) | 2.24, 40.2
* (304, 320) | 2.88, 43.4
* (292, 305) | 1.66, 49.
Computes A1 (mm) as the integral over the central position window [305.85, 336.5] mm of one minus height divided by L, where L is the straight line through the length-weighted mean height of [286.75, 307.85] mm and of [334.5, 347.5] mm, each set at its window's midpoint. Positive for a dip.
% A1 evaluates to 2.7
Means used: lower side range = 51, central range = 41.7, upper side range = 41.4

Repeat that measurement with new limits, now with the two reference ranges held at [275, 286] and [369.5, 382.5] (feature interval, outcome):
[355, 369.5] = 0.0 mm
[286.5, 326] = 4.0 mm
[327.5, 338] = 1.7 mm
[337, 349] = 1.0 mm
